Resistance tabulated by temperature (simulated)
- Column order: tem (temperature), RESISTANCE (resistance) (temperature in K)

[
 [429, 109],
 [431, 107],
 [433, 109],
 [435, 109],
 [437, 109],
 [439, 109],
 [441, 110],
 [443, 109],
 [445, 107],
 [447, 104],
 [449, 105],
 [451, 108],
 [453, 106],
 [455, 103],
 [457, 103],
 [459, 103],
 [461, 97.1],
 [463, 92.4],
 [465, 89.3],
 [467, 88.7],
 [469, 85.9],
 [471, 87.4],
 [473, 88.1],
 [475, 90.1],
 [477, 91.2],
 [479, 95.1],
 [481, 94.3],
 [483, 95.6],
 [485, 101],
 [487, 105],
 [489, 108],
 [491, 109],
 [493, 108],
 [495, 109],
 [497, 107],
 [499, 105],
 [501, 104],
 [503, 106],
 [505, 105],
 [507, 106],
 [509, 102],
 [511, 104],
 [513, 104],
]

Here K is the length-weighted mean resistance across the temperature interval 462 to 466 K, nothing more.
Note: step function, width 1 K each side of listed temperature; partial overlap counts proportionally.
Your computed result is 90.8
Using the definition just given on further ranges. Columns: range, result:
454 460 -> 103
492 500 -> 107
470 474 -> 87.8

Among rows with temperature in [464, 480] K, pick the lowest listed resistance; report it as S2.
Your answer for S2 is 85.9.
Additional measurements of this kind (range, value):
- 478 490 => 94.3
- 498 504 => 104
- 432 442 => 109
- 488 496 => 108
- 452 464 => 92.4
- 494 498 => 107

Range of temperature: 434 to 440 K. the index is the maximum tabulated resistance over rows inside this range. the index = 109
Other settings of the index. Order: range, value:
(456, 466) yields 103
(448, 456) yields 108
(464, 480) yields 95.1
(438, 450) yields 110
